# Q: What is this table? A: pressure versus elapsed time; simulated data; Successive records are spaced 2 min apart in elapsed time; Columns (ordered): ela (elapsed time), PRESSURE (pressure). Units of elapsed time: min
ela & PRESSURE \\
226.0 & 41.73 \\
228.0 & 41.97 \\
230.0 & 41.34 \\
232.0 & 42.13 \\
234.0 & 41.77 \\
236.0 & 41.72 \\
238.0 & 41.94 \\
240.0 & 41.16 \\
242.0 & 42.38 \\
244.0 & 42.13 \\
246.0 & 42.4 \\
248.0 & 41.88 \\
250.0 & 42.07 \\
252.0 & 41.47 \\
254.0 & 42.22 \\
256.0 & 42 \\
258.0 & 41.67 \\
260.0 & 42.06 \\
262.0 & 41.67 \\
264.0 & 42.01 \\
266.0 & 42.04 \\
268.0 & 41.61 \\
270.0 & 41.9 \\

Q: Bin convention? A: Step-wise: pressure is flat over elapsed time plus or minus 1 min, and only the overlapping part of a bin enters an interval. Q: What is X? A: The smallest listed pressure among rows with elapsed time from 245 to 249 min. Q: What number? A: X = 41.88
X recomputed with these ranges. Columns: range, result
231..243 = 41.16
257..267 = 41.67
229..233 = 41.34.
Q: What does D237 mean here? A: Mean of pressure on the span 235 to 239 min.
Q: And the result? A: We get 41.8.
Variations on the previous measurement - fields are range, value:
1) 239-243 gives 41.8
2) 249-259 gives 41.9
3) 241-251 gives 42.2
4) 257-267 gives 41.9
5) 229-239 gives 41.8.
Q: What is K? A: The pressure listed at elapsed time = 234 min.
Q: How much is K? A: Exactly 41.77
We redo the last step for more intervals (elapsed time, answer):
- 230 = 41.34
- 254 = 42.22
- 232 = 42.13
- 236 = 41.72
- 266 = 42.04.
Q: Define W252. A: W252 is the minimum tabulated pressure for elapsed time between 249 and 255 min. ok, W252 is 41.47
